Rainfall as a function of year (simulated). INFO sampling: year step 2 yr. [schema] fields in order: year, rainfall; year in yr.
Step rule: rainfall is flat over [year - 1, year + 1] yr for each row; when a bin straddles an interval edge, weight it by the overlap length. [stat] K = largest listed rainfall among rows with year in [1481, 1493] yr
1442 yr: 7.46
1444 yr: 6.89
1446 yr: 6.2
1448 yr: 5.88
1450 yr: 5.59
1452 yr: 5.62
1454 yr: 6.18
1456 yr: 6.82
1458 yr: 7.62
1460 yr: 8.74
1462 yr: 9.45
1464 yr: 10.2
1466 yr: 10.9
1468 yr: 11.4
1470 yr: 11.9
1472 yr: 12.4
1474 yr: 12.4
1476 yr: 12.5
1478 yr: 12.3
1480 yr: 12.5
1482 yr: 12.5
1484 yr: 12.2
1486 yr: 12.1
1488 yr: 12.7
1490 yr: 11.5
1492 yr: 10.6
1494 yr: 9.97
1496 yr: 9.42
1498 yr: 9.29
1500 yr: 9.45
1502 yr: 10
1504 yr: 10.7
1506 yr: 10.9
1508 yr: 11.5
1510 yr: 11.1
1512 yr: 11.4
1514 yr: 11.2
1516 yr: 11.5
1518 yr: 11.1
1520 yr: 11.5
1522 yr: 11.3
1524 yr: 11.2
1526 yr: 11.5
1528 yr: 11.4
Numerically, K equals 12.7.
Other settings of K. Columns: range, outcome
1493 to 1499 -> 9.97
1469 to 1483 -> 12.5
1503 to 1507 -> 10.9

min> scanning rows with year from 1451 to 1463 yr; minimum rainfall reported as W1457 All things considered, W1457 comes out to 5.62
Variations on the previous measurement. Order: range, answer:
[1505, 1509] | 10.9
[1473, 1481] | 12.3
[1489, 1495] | 9.97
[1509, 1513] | 11.1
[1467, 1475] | 11.4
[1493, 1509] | 9.29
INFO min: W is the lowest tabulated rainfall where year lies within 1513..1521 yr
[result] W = 11.1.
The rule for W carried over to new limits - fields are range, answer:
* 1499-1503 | 9.45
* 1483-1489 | 12.1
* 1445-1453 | 5.59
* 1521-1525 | 11.2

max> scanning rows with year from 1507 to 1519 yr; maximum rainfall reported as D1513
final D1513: 11.5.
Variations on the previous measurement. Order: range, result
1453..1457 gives 6.82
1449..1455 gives 6.18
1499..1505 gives 10.7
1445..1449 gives 6.2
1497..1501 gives 9.45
